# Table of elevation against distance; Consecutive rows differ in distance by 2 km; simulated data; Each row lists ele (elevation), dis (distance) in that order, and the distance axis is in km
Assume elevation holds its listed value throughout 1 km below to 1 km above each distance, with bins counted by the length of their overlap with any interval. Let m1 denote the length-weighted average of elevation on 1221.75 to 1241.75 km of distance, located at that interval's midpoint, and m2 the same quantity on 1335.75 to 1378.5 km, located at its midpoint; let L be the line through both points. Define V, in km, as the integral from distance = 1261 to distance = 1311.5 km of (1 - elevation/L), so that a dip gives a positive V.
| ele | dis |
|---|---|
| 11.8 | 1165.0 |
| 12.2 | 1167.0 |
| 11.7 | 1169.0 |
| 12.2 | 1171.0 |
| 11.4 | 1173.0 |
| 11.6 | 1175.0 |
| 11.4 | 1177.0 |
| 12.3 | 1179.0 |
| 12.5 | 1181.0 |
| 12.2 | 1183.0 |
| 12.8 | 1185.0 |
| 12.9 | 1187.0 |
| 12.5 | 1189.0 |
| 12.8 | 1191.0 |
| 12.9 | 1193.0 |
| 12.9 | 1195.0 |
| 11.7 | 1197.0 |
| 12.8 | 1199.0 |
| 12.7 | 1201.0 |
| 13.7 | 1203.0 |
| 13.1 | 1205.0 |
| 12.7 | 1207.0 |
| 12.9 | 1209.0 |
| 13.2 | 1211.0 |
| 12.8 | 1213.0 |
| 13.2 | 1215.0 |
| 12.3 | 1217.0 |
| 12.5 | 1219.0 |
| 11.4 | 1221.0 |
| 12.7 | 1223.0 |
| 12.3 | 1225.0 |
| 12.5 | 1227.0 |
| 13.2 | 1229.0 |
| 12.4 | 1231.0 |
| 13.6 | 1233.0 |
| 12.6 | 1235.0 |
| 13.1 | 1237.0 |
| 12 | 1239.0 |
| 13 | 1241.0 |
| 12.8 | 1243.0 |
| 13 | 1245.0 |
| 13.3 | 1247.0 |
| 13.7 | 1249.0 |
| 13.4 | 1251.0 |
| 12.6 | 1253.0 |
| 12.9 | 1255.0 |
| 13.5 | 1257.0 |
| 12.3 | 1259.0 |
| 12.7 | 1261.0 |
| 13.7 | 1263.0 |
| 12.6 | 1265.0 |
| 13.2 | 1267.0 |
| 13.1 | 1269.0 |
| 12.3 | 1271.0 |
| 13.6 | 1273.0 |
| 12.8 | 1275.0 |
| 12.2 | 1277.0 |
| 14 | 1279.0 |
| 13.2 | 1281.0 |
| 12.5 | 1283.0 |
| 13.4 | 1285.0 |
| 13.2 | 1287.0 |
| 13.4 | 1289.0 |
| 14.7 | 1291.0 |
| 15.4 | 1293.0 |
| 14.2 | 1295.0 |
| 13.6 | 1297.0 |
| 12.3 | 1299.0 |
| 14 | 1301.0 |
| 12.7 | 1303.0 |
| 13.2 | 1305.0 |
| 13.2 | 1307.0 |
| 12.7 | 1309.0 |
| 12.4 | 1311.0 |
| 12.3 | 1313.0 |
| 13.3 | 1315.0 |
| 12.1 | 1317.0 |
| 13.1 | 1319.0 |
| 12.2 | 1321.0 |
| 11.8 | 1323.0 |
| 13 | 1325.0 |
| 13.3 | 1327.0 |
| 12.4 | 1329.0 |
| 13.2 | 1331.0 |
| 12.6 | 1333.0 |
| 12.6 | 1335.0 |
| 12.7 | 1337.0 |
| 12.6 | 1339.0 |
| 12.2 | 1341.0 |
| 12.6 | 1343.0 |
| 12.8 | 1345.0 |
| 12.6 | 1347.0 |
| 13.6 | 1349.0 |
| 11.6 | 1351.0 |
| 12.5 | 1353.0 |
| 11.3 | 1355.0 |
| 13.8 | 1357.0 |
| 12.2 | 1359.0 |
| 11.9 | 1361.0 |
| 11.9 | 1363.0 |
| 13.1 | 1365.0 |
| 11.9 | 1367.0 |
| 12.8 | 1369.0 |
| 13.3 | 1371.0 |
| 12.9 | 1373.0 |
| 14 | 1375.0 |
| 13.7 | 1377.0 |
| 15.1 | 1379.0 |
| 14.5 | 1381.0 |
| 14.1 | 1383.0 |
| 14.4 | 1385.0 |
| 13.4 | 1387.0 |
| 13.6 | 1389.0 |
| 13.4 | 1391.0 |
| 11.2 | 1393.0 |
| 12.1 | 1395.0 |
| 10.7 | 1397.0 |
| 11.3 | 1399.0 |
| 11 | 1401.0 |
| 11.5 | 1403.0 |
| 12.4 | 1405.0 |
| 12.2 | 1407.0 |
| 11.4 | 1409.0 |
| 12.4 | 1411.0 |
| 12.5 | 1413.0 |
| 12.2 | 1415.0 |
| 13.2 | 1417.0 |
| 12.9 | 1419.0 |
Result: -2.2 km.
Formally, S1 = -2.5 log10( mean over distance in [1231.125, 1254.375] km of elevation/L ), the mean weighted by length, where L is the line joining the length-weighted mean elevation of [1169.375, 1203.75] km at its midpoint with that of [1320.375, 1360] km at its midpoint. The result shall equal -0.04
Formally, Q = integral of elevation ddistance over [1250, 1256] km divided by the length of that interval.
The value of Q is 13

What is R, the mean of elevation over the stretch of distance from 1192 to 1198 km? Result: 12.5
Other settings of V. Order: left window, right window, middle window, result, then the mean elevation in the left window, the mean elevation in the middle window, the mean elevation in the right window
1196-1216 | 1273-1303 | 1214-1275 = 1.4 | 12.9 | 12.8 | 13.5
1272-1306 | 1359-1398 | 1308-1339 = 1.5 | 13.4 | 12.6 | 13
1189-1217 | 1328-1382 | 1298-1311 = -0.1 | 12.8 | 13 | 12.8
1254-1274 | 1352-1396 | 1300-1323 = 0.4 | 13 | 12.8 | 13.1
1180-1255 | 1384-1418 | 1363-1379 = -1.0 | 12.8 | 13.1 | 12.3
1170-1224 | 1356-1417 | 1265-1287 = -0.7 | 12.5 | 13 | 12.7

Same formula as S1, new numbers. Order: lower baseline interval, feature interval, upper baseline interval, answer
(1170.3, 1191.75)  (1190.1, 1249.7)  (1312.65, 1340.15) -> -0.04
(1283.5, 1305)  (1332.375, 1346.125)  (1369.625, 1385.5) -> 0.10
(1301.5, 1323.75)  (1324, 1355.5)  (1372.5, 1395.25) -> 0.03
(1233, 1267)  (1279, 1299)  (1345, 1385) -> -0.06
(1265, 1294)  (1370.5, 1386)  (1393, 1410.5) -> -0.18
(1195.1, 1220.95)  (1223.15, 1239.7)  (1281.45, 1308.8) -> 0.02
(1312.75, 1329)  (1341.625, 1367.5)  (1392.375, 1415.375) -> -0.02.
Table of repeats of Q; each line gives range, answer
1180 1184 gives 12.3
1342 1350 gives 12.9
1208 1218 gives 12.9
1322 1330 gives 12.6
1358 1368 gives 12.2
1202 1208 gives 13.2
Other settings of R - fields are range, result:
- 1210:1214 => 13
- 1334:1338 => 12.6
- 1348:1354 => 12.6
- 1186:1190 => 12.7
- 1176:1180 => 11.9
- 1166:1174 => 11.9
